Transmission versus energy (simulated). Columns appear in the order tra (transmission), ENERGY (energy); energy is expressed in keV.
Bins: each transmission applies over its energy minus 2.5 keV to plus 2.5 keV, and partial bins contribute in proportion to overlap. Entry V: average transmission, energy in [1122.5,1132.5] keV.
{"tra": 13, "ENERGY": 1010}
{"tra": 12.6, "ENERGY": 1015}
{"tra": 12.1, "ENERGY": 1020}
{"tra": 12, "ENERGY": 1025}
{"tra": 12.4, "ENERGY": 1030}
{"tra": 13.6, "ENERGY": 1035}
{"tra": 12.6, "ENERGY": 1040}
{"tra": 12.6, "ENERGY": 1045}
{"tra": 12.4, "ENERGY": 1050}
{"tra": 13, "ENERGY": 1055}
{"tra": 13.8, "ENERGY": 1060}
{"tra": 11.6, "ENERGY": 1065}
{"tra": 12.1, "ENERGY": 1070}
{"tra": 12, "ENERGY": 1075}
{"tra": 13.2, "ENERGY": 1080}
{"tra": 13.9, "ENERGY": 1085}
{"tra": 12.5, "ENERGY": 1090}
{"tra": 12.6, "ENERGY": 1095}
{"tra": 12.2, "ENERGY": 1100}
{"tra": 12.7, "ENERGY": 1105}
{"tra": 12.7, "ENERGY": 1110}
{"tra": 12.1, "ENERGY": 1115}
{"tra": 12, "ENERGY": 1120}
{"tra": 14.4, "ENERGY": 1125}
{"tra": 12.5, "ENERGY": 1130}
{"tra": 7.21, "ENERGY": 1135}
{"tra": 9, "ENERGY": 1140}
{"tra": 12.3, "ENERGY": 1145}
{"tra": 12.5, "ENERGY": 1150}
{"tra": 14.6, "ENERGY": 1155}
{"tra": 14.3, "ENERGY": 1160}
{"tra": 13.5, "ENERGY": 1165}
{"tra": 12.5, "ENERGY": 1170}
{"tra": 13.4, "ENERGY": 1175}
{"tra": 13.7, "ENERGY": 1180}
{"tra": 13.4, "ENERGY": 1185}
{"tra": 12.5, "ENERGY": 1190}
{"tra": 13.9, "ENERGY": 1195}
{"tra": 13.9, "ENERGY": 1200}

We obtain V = 13.4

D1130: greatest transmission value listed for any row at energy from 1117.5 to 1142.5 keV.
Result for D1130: 14.4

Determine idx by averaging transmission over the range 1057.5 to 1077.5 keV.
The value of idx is 12.4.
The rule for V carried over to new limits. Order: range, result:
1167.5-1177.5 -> 12.9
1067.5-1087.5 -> 12.8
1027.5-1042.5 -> 12.9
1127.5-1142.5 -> 9.57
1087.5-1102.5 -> 12.4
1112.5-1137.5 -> 11.6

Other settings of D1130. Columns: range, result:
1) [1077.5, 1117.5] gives 13.9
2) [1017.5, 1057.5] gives 13.6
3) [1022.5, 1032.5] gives 12.4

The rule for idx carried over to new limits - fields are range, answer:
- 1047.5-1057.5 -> 12.7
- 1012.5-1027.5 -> 12.2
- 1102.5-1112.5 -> 12.7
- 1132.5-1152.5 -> 10.3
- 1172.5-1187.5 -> 13.5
